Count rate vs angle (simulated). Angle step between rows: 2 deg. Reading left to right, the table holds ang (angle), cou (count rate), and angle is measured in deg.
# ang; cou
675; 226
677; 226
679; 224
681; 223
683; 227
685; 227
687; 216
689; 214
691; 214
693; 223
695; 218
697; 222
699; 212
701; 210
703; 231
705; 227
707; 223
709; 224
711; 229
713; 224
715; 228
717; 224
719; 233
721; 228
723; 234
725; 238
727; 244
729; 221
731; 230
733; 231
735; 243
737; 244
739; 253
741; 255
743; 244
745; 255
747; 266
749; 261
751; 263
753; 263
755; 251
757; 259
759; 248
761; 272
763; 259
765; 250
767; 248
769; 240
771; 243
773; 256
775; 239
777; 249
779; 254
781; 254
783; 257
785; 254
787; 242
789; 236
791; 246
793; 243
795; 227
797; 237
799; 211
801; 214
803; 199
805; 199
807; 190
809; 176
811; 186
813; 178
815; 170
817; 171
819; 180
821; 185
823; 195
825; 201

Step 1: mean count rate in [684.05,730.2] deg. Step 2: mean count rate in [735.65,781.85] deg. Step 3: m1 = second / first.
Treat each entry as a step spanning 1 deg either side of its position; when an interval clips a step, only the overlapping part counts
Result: 1.1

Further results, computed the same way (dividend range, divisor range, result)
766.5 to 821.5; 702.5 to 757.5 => 0.92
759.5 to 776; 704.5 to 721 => 1.11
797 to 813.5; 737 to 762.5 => 0.77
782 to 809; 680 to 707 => 1.02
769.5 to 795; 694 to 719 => 1.11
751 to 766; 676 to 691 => 1.16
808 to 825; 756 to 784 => 0.72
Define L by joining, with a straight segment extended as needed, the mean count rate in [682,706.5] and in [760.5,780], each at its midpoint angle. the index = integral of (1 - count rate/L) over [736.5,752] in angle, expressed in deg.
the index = -1.0 deg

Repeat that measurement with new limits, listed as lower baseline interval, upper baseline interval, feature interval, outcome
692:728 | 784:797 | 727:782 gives -3.6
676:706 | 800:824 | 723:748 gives -4.2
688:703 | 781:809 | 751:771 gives -2.8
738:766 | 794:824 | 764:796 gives -2.8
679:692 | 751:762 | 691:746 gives 1.7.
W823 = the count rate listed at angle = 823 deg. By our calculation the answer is 195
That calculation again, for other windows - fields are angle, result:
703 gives 231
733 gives 231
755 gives 251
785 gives 254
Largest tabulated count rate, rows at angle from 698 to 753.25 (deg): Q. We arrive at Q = 266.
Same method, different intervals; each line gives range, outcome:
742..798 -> 272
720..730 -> 244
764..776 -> 256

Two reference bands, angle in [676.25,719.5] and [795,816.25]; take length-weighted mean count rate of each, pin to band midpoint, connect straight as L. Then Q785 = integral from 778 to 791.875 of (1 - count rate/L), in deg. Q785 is -3.2 deg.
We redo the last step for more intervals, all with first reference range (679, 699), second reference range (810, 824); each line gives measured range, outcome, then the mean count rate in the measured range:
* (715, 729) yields -1.48 deg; 232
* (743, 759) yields -4.53 deg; 258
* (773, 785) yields -3.67 deg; 251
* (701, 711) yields -0.46 deg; 225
